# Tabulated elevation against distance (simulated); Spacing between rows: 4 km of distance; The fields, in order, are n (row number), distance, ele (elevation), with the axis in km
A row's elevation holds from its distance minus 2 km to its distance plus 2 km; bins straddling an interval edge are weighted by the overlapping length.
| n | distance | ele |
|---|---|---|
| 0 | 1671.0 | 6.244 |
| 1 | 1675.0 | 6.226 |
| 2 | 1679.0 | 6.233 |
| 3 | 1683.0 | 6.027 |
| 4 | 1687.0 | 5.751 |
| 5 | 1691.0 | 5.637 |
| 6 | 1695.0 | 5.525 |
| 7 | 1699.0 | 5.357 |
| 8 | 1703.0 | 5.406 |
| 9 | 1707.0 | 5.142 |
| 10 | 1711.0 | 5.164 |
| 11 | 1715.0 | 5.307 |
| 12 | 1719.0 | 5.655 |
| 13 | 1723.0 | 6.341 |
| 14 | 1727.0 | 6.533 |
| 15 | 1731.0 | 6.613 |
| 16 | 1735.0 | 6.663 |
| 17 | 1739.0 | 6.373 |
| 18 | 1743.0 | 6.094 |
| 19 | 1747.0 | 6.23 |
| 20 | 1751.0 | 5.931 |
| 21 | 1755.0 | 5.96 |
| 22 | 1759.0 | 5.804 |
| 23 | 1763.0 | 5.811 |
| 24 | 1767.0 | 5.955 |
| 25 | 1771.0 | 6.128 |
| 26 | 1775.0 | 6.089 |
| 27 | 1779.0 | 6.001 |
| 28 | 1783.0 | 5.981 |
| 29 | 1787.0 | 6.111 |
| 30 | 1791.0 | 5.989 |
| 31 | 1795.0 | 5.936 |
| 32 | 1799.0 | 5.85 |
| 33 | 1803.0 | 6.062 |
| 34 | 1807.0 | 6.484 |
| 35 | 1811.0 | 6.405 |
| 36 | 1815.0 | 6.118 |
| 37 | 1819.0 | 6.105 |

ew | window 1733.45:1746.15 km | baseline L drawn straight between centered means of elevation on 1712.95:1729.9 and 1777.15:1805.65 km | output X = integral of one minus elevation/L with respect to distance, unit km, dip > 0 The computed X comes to -0.8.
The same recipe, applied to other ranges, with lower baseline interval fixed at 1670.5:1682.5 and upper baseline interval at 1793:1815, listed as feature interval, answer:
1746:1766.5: 0.8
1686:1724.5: 4.2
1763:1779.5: 0.4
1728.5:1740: -0.7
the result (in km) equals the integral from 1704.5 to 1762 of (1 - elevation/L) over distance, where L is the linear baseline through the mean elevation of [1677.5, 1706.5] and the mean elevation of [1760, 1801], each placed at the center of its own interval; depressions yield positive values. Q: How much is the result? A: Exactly -1.62 km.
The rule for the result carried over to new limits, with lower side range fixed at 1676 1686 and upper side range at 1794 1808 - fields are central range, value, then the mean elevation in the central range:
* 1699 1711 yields 1.6 km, 5.27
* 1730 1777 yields -0.4 km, 6.13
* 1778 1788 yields 0.1 km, 6.03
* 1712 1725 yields 0.8 km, 5.72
